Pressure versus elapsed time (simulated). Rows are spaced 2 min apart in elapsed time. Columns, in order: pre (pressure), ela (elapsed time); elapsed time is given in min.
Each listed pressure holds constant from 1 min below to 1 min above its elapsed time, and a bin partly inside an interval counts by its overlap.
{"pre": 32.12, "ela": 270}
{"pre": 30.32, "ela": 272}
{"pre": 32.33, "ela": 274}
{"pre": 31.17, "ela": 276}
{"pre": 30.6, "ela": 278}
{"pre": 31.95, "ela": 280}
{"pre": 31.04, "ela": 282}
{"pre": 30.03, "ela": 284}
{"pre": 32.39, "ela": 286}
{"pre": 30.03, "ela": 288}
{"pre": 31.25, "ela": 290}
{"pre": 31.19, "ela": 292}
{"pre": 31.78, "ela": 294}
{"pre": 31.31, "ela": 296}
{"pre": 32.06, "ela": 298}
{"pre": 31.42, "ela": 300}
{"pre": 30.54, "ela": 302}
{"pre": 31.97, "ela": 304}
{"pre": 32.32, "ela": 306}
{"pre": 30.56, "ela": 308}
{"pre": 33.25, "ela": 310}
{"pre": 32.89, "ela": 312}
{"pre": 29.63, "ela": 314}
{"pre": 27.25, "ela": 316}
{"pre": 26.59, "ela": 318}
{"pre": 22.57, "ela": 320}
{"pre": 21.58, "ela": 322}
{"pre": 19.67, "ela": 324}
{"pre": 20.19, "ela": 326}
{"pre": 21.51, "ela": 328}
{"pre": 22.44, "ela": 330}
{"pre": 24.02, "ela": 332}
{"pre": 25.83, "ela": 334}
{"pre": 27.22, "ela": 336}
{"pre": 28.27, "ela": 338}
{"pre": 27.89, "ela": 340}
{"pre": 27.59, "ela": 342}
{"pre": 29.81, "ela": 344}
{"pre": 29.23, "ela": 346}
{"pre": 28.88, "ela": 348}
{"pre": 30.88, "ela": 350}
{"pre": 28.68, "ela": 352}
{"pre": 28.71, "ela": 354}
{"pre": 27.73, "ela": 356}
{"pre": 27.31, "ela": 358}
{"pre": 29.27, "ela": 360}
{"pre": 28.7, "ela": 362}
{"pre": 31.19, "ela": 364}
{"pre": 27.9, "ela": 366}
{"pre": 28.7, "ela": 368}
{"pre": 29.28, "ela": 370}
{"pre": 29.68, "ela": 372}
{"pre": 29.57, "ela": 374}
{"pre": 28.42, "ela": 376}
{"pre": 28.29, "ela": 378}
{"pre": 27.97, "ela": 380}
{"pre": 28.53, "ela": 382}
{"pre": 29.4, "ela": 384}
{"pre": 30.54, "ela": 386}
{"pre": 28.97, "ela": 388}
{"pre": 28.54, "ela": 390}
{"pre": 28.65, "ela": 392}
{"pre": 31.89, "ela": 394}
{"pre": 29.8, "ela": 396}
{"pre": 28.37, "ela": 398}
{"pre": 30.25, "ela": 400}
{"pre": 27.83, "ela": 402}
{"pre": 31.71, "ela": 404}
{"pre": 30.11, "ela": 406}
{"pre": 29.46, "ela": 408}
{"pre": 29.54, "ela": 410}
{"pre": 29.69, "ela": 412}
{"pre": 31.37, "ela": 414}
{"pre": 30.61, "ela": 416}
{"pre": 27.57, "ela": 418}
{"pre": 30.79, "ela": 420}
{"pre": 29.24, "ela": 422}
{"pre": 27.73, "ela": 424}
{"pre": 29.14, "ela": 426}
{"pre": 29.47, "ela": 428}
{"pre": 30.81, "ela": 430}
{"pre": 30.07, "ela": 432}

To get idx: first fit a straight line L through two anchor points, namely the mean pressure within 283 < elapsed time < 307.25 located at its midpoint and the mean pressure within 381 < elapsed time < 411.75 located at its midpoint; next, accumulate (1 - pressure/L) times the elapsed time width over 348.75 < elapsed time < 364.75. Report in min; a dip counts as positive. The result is 0.7 min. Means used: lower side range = 31.3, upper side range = 29.6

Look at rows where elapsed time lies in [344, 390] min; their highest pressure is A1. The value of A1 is 31.19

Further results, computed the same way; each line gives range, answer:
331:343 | 28.27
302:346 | 33.25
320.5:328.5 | 21.58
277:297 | 32.39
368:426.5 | 31.89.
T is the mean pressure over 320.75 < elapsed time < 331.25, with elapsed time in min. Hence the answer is 21.2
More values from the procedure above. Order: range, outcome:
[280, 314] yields 31.5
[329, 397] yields 28.5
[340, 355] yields 29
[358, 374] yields 29.1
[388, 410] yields 29.6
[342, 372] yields 29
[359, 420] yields 29.4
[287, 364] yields 28.2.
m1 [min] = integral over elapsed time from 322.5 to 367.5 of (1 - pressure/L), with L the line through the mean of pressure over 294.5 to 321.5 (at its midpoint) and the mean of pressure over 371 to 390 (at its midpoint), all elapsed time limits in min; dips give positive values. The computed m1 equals 4.0 min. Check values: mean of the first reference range 30.1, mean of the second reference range 29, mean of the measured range 26.9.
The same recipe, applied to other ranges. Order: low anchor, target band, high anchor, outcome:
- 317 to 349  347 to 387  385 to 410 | -2.1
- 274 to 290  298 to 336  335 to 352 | 3.5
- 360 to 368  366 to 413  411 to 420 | 0.4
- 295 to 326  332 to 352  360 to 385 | 0.4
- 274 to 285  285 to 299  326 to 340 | -0.9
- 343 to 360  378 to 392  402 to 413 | 0.3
